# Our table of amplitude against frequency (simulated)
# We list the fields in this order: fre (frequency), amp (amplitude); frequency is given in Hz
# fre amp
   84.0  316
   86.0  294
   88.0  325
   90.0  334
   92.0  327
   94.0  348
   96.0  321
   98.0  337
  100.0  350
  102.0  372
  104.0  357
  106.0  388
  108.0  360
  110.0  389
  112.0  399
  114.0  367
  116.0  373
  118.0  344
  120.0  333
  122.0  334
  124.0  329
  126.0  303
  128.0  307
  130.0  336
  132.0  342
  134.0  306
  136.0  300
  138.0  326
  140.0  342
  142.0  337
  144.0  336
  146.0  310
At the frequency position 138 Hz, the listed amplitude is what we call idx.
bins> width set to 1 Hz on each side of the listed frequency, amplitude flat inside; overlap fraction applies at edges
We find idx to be 326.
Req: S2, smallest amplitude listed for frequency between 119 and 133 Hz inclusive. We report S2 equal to 303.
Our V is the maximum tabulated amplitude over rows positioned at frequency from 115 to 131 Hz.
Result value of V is 373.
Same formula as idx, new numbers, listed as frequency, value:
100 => 350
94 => 348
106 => 388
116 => 373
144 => 336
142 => 337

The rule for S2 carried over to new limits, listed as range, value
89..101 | 321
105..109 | 360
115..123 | 333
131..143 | 300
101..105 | 357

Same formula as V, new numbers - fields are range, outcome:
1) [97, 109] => 388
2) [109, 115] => 399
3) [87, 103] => 372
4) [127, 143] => 342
